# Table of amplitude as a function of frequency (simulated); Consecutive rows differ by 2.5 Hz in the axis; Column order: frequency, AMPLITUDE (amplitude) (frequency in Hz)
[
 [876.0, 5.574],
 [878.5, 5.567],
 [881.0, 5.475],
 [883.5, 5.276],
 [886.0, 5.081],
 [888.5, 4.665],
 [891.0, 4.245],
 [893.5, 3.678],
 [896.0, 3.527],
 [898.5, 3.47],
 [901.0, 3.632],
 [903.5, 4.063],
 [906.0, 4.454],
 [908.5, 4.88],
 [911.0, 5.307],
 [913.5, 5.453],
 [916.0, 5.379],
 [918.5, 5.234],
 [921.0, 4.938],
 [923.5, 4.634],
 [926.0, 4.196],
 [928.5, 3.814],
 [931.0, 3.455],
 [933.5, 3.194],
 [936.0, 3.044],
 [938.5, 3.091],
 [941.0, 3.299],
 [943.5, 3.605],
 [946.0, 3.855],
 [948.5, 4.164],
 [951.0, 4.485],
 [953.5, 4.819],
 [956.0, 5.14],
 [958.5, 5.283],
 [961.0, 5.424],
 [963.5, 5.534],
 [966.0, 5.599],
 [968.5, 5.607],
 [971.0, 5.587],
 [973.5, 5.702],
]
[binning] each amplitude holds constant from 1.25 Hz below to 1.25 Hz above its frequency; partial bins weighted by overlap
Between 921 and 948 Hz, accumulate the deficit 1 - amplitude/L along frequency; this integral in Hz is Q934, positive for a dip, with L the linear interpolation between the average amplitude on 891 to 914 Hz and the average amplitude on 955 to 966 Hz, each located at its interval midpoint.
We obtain 6.4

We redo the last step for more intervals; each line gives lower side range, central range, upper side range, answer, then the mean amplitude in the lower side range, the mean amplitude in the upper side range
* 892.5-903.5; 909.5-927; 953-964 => -3.7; 3.63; 5.25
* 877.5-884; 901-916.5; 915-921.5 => 1.4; 5.45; 5.2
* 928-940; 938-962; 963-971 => 0.5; 3.29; 5.59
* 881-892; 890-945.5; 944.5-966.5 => 8.9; 4.9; 4.88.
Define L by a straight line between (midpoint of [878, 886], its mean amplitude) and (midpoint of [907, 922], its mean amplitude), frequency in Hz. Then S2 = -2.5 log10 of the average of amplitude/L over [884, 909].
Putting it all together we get 0.26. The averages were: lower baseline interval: 5.37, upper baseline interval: 5.19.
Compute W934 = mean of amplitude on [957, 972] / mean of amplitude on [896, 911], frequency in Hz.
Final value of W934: 1.32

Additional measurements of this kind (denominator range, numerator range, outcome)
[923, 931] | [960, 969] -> 1.37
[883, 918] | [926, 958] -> 0.86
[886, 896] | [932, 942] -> 0.75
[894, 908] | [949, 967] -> 1.32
